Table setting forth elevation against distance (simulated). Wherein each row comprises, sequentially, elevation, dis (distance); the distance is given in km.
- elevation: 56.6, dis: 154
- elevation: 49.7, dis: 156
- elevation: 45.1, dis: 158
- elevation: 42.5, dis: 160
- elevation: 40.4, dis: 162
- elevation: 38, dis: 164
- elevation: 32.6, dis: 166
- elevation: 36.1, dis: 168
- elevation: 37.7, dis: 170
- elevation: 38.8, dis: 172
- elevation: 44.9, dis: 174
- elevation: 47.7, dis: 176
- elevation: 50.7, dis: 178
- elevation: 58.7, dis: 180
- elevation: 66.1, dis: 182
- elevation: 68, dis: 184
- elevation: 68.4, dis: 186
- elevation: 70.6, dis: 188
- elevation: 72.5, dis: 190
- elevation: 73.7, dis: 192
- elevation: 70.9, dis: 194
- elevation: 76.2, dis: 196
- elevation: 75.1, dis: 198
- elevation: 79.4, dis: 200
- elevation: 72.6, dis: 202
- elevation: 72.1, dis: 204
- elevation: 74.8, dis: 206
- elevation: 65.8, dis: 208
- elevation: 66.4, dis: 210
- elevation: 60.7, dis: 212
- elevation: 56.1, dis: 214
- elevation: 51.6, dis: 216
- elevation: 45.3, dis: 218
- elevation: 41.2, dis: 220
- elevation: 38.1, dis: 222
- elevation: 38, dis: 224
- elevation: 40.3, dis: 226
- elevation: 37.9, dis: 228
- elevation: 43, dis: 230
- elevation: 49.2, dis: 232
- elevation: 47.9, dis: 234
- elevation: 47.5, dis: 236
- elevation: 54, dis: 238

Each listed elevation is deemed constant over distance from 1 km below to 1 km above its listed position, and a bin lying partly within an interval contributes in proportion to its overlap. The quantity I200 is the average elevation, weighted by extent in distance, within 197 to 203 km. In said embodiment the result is 75.7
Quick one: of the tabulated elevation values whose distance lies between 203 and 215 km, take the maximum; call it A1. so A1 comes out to 74.8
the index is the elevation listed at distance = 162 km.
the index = 40.4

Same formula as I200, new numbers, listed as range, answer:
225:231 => 40.4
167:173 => 37.5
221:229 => 38.6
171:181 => 48.2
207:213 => 64.3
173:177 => 46.3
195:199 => 75.7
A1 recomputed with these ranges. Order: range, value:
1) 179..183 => 66.1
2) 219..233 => 49.2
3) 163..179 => 50.7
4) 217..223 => 45.3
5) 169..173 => 38.8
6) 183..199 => 76.2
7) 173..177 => 47.7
